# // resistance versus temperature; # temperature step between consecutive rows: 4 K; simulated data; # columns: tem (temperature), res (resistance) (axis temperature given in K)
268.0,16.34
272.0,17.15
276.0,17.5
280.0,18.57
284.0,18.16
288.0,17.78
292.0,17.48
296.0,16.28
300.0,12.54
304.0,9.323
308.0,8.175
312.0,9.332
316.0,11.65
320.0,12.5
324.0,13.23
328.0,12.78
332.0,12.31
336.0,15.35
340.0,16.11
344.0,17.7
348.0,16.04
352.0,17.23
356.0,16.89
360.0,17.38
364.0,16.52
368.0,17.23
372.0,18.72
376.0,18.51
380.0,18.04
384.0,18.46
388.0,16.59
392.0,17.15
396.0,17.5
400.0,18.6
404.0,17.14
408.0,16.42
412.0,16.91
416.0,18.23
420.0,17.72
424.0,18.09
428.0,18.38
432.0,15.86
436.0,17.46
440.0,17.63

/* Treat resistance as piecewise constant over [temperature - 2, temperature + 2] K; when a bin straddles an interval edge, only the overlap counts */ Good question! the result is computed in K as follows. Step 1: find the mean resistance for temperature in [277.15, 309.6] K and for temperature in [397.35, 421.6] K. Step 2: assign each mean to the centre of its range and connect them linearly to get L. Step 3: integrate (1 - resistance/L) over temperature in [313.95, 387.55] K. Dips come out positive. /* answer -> 1.4 K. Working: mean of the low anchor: 14.9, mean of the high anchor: 17.5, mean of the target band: 15.9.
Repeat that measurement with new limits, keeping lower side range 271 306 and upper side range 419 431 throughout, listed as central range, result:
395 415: 0.32 K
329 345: 1.59 K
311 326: 4.22 K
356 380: -0.70 K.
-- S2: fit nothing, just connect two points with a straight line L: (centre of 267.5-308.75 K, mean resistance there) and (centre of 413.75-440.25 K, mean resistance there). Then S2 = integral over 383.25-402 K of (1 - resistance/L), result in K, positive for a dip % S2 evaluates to -0.5 K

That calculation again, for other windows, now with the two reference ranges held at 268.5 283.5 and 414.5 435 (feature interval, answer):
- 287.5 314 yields 7.4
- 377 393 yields 0.0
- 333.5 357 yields 1.6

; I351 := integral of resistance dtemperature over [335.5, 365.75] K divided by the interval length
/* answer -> 16.7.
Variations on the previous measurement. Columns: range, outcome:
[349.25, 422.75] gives 17.5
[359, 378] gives 17.7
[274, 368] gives 14.9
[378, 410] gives 17.5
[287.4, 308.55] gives 13.7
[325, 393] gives 16.6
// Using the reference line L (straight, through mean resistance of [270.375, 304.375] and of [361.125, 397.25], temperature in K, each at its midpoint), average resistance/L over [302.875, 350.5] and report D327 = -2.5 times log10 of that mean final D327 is 0.29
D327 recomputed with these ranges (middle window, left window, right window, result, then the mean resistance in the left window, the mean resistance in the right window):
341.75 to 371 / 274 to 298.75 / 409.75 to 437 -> 0.03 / 17.5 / 17.5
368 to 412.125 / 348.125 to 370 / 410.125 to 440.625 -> -0.03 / 17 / 17.5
